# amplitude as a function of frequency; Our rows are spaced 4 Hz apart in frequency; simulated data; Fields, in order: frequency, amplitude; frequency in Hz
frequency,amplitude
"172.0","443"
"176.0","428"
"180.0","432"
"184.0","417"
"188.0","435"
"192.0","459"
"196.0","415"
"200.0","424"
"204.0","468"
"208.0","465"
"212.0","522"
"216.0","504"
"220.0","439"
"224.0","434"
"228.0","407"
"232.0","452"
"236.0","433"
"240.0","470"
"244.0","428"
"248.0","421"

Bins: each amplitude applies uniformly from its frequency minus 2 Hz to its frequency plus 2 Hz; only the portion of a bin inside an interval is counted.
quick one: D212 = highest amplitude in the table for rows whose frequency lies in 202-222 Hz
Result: 522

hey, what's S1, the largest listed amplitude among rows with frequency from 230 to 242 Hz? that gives 470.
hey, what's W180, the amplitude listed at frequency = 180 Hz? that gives 432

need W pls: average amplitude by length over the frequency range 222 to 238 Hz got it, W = 432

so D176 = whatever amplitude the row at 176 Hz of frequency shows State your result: 428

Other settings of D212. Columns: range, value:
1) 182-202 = 459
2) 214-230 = 504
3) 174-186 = 432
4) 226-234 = 452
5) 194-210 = 468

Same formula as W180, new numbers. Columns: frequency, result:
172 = 443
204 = 468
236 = 433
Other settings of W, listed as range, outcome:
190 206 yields 442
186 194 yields 447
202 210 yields 466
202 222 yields 480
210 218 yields 513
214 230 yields 446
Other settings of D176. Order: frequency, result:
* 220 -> 439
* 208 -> 465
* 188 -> 435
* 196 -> 415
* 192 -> 459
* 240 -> 470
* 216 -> 504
